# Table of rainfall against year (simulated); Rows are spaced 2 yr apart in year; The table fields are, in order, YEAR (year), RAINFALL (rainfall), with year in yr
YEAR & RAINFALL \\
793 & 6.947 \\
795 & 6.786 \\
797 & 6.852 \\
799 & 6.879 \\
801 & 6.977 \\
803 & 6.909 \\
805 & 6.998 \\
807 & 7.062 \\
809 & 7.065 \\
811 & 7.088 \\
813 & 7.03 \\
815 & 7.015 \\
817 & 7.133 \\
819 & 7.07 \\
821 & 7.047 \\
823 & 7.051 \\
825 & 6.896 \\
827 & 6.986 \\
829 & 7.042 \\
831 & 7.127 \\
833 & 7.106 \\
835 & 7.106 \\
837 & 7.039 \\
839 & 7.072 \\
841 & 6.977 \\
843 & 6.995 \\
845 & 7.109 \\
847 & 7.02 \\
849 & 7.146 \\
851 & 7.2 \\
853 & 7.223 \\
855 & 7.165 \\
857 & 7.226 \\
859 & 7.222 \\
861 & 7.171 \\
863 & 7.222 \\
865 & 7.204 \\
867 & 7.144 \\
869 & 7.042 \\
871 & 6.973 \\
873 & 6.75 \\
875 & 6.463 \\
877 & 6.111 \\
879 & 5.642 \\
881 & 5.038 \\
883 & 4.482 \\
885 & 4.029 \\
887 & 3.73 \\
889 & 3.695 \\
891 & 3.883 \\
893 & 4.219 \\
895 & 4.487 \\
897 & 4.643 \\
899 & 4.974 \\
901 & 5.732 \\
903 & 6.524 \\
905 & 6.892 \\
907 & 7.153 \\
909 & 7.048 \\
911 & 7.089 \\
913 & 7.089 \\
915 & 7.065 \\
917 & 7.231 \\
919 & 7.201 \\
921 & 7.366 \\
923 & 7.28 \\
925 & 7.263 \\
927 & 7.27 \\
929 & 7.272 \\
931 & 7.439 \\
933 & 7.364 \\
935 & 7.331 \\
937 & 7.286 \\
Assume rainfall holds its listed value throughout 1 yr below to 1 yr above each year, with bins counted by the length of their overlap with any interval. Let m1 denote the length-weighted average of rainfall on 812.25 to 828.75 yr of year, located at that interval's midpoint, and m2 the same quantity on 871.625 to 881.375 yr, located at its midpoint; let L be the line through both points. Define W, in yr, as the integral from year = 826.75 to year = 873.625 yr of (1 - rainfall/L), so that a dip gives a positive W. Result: -4.09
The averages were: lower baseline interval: 7.03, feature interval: 7.1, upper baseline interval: 6.1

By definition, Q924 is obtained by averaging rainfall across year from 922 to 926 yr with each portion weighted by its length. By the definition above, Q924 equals 7.27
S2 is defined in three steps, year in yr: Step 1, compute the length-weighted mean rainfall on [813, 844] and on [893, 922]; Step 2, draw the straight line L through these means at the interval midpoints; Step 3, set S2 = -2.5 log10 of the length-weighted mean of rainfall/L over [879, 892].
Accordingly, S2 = 0.47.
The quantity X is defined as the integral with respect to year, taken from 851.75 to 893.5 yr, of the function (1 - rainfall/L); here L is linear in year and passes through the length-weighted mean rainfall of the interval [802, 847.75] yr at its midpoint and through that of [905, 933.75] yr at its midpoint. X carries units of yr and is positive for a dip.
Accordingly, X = 6.5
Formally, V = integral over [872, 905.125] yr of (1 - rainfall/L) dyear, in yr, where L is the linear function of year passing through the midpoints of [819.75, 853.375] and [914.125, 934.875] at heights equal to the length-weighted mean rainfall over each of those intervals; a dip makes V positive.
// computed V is 9.7 yr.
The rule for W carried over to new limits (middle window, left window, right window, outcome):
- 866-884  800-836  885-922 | 0.2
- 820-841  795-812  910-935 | 0.0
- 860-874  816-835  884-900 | -4.8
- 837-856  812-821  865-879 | -0.6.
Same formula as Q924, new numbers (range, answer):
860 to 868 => 7.19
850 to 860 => 7.21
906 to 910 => 7.1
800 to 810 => 7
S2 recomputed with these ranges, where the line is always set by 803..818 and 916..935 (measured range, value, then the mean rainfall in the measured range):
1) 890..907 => 0.342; 5.29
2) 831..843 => 0.007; 7.06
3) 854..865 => -0.007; 7.2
